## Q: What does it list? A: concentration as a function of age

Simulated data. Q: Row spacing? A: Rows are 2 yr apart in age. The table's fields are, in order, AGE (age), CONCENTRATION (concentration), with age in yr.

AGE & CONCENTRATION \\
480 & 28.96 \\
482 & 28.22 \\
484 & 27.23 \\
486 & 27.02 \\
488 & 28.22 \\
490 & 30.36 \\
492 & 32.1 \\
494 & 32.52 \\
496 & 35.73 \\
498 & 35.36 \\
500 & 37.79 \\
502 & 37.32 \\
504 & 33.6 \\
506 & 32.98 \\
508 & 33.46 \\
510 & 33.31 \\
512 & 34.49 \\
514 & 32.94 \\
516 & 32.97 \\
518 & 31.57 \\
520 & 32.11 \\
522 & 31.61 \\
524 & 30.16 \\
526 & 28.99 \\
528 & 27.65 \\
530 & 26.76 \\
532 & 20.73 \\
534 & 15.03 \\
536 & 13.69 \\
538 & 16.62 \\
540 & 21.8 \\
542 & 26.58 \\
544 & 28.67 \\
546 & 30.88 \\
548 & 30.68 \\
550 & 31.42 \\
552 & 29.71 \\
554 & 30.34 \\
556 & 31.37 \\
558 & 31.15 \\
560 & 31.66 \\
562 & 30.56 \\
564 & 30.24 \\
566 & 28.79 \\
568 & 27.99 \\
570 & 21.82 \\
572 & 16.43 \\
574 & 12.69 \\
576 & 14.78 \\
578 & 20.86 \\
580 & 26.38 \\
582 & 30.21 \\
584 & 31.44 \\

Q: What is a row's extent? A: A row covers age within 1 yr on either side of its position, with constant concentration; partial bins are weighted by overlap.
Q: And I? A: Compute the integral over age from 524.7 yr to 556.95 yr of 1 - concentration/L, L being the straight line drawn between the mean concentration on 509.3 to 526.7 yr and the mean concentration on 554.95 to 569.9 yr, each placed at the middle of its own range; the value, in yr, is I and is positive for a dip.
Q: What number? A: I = 5.3 yr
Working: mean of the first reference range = 32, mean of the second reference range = 29.7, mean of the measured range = 25.7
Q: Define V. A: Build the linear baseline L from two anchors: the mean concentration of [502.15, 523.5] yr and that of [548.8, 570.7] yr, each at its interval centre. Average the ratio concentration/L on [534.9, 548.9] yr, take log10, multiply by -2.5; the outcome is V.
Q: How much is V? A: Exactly 0.27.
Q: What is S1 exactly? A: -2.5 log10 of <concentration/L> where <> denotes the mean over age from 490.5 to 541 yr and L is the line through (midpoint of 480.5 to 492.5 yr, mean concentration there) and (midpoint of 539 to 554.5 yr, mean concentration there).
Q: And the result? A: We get -0.03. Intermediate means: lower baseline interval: 28.7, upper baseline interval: 28.7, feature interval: 29.7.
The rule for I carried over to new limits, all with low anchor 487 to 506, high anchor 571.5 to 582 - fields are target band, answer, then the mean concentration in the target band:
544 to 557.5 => -3.69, 30.6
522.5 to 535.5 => 1.53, 24.7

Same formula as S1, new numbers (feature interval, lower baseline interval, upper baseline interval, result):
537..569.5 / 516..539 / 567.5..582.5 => -0.24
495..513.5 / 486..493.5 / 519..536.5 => -0.23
